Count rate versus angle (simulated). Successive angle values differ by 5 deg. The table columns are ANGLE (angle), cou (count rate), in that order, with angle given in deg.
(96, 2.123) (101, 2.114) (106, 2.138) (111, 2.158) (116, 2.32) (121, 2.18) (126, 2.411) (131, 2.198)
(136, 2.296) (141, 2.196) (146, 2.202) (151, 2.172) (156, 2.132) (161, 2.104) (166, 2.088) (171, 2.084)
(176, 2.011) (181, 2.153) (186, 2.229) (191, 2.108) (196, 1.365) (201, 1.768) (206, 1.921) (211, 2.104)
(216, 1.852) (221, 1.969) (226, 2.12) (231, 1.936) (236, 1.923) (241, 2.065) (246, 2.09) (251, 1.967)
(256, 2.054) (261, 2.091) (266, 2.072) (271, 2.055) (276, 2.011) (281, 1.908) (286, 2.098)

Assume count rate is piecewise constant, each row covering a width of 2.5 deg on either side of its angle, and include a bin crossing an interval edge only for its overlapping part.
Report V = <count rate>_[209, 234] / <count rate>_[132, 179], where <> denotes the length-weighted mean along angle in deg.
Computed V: 0.93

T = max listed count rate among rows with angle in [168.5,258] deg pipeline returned 2.229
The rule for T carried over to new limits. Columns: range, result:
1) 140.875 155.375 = 2.202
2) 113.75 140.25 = 2.411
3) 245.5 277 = 2.091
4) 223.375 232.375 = 2.12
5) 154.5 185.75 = 2.153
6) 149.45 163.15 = 2.172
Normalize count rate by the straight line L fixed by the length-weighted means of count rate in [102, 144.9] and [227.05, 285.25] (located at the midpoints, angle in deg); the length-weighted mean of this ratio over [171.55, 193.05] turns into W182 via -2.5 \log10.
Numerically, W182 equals 0.01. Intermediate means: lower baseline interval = 2.23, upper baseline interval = 2.02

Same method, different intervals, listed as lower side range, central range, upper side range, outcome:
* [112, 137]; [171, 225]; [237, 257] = 0.09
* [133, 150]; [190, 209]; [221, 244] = 0.18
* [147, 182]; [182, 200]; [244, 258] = 0.10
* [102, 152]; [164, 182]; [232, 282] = 0.04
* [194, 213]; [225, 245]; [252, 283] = -0.06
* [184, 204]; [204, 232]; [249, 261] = -0.03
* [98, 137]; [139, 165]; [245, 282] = 0.01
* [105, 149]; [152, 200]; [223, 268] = 0.07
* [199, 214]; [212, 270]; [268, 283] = -0.03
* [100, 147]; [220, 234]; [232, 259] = 0.02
